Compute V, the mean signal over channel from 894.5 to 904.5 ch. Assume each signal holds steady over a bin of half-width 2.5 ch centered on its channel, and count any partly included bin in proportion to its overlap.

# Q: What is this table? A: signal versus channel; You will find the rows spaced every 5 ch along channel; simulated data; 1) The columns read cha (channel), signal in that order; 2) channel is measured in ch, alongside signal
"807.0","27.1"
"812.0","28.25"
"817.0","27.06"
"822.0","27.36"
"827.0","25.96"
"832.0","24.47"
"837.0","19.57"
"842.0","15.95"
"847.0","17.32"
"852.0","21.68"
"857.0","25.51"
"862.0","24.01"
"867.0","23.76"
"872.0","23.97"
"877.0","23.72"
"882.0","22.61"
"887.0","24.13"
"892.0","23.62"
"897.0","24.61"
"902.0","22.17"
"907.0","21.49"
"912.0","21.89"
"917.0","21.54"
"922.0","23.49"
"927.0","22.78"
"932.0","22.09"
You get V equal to 23.4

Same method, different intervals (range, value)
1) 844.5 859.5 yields 21.5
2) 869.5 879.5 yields 23.8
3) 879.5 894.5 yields 23.5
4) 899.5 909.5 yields 21.8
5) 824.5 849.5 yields 20.7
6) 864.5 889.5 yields 23.6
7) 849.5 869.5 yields 23.7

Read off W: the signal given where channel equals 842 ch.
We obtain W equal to 15.95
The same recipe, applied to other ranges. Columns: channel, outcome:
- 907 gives 21.49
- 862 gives 24.01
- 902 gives 22.17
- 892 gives 23.62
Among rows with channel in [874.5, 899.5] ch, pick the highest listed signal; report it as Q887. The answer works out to 24.61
